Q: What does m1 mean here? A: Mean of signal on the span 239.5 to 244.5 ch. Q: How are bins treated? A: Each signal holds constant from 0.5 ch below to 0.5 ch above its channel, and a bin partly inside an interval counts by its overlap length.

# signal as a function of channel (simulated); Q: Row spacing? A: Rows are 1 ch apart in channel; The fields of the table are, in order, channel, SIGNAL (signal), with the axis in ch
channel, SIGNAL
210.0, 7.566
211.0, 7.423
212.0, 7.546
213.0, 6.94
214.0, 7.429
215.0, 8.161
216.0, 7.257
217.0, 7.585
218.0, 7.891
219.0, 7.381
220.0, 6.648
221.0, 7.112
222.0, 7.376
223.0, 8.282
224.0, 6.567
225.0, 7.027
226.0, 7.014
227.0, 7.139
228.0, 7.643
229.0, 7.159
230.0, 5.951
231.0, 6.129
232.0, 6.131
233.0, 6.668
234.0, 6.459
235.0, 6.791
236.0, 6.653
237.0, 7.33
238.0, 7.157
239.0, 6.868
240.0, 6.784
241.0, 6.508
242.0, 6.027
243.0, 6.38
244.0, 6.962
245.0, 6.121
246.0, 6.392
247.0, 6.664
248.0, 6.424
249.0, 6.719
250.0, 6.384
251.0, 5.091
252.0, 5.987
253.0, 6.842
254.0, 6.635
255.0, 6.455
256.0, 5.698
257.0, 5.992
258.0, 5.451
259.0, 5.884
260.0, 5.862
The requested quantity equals 6.53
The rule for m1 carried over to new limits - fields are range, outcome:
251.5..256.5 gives 6.32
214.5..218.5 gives 7.72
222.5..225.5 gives 7.29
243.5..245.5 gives 6.54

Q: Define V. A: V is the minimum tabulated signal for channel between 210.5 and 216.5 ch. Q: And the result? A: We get 6.94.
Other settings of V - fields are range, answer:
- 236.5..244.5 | 6.027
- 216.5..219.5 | 7.381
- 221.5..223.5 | 7.376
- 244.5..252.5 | 5.091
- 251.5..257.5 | 5.698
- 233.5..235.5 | 6.459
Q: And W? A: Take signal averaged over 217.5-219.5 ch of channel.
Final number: 7.64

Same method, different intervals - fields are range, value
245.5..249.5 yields 6.55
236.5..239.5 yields 7.12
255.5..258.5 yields 5.71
